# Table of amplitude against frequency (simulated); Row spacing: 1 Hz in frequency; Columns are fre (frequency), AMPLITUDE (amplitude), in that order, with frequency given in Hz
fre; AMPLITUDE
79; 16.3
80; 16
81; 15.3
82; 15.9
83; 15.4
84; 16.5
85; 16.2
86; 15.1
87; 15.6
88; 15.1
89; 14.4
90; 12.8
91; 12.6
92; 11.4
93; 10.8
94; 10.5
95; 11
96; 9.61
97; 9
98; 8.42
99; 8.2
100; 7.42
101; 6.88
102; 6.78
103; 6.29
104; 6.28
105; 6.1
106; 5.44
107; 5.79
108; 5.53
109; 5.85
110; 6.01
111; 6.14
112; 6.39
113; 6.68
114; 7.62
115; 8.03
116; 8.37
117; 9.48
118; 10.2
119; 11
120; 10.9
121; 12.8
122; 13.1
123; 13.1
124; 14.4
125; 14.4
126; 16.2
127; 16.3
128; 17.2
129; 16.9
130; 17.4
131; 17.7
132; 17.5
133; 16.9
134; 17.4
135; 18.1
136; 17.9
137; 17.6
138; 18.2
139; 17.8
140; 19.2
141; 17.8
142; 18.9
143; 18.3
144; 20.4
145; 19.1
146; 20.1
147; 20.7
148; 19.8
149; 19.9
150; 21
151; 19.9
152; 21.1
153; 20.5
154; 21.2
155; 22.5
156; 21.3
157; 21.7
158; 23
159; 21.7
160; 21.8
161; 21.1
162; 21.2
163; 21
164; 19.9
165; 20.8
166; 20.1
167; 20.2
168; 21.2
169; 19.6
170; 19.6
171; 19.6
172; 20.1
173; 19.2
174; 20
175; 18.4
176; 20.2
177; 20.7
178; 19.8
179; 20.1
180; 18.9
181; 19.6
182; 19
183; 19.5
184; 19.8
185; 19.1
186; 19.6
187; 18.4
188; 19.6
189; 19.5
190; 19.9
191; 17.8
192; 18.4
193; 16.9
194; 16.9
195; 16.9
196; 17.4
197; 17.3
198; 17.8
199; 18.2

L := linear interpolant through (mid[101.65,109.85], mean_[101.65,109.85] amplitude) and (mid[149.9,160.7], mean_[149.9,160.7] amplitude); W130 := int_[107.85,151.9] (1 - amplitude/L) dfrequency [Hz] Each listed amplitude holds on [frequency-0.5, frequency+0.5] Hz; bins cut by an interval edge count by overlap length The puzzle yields -3.7 Hz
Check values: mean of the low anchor 5.99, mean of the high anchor 21.4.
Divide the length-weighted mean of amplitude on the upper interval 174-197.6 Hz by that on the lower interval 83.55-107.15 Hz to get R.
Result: 1.8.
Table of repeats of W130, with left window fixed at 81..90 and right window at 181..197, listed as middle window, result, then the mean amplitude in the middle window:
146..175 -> -4.9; 20.7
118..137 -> 1.4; 15.4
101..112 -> 6.8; 6.08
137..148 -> -1.2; 19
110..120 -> 4.9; 8.24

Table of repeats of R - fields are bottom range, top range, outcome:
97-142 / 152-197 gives 1.68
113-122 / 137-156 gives 2.02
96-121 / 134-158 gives 2.59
